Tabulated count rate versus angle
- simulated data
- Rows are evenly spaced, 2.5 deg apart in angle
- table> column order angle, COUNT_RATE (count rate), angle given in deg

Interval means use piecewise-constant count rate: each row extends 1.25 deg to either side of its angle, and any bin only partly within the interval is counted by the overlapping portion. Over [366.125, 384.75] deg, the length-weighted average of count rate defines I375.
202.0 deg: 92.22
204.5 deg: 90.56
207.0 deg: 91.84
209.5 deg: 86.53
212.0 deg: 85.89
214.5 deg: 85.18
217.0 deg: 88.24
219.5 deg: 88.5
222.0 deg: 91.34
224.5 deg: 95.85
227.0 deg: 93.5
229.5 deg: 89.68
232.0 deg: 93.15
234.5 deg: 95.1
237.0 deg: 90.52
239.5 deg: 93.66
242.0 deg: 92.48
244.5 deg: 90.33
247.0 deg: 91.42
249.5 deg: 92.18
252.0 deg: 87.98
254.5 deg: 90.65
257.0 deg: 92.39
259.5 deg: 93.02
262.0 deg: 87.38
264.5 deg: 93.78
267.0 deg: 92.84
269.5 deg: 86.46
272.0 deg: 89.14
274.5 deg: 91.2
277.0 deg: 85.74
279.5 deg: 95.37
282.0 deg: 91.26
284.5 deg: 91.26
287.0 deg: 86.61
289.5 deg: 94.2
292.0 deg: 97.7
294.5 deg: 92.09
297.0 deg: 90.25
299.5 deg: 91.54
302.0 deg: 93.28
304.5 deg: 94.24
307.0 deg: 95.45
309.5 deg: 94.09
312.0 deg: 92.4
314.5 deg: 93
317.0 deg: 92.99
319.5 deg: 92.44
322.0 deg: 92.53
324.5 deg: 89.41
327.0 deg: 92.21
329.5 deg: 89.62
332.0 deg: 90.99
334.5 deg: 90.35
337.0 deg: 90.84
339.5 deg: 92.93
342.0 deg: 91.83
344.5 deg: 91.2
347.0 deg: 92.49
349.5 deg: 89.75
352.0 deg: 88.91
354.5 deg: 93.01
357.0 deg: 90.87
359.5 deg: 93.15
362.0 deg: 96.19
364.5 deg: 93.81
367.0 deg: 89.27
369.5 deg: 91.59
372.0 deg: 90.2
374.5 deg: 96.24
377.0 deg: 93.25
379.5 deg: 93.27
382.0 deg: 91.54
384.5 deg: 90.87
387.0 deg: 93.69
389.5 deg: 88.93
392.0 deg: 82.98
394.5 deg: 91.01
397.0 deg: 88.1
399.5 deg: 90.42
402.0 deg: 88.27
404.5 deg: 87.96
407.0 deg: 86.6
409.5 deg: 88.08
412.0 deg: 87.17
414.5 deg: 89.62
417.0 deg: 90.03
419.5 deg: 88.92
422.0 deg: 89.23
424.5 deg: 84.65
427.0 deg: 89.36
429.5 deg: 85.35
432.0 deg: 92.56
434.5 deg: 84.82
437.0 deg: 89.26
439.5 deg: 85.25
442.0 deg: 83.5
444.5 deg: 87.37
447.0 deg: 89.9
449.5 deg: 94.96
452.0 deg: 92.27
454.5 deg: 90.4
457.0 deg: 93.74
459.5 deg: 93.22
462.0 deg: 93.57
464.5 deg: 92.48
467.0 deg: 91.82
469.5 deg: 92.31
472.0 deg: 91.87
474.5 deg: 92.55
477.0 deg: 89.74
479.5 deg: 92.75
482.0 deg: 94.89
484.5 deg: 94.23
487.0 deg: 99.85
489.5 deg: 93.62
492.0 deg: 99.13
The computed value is 92.1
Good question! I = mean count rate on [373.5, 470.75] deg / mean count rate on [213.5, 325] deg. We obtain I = 0.98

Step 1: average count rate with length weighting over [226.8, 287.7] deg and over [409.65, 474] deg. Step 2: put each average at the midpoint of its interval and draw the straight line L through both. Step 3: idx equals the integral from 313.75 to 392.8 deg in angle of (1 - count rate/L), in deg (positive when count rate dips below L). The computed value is -1.1 deg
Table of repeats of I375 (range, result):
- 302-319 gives 93.6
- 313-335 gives 91.6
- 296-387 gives 92.1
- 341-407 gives 91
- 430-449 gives 87.7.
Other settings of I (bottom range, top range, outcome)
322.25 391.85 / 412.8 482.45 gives 0.98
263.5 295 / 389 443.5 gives 0.96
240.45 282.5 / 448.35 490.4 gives 1.03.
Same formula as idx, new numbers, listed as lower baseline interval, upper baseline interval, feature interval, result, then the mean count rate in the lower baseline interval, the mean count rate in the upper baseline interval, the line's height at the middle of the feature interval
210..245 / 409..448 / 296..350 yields -1.58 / 90.9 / 87.8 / 89.4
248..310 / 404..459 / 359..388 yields -0.94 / 91.6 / 88.8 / 89.8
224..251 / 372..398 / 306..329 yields -0.24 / 92.4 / 91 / 91.6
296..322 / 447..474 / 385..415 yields 1.33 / 93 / 92.5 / 92.7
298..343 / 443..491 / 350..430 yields 2.01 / 92.2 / 92.7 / 92.4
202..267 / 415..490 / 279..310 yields -0.65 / 90.9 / 90.8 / 90.9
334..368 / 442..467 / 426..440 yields 0.57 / 91.8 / 91.6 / 91.6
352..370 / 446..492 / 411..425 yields 0.65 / 92.3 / 93.2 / 92.8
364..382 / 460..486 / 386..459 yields 2.96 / 92.4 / 92.7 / 92.6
